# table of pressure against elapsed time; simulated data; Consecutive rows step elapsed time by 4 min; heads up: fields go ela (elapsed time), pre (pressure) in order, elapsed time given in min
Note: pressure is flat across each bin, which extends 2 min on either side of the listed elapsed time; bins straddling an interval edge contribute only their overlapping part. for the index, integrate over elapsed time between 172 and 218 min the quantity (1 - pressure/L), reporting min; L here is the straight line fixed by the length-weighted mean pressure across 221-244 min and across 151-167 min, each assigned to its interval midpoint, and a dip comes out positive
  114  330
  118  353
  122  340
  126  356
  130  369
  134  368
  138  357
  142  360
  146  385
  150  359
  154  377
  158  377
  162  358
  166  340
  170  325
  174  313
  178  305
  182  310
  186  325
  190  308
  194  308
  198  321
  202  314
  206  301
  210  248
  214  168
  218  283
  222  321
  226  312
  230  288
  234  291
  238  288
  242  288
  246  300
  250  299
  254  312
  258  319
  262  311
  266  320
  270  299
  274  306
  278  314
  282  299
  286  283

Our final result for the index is 5.5 min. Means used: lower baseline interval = 364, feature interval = 292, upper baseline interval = 297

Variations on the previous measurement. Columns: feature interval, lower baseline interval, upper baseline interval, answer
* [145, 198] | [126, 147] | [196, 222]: -2.2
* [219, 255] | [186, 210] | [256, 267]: 1.5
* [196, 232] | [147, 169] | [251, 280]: 5.5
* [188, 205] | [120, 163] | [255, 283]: 1.4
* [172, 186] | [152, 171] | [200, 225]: 0.7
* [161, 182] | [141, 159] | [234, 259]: 1.8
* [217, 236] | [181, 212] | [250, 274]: 0.4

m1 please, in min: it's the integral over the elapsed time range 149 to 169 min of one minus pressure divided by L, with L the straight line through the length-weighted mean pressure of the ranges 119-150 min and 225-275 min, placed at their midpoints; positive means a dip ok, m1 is -0.7 min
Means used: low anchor 362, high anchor 302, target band 360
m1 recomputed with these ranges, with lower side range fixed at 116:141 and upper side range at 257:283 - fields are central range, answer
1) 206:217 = 3.27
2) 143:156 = -0.83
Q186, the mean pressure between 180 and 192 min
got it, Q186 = 314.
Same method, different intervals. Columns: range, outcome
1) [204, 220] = 250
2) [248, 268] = 312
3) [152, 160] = 377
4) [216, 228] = 305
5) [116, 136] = 357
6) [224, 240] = 295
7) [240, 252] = 296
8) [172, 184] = 309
